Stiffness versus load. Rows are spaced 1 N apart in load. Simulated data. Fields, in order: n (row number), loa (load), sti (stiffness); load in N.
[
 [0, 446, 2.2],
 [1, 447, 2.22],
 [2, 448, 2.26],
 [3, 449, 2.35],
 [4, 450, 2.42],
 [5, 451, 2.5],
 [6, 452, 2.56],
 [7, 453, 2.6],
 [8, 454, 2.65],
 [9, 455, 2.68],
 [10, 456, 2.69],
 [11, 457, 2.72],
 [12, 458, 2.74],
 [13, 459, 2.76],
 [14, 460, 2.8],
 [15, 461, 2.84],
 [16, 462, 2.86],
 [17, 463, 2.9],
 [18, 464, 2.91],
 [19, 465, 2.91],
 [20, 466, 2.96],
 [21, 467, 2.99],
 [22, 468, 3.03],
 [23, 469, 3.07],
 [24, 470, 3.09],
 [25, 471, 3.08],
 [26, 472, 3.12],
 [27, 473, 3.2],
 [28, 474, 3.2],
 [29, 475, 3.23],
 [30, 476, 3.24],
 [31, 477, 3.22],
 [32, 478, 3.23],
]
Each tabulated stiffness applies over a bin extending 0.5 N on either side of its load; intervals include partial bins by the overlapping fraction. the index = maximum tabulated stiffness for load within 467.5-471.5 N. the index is 3.09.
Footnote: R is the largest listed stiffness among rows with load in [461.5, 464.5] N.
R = 2.91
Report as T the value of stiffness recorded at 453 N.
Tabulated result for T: 2.6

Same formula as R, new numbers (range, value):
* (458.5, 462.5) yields 2.86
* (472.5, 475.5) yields 3.23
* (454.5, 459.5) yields 2.76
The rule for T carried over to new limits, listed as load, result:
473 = 3.2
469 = 3.07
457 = 2.72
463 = 2.9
